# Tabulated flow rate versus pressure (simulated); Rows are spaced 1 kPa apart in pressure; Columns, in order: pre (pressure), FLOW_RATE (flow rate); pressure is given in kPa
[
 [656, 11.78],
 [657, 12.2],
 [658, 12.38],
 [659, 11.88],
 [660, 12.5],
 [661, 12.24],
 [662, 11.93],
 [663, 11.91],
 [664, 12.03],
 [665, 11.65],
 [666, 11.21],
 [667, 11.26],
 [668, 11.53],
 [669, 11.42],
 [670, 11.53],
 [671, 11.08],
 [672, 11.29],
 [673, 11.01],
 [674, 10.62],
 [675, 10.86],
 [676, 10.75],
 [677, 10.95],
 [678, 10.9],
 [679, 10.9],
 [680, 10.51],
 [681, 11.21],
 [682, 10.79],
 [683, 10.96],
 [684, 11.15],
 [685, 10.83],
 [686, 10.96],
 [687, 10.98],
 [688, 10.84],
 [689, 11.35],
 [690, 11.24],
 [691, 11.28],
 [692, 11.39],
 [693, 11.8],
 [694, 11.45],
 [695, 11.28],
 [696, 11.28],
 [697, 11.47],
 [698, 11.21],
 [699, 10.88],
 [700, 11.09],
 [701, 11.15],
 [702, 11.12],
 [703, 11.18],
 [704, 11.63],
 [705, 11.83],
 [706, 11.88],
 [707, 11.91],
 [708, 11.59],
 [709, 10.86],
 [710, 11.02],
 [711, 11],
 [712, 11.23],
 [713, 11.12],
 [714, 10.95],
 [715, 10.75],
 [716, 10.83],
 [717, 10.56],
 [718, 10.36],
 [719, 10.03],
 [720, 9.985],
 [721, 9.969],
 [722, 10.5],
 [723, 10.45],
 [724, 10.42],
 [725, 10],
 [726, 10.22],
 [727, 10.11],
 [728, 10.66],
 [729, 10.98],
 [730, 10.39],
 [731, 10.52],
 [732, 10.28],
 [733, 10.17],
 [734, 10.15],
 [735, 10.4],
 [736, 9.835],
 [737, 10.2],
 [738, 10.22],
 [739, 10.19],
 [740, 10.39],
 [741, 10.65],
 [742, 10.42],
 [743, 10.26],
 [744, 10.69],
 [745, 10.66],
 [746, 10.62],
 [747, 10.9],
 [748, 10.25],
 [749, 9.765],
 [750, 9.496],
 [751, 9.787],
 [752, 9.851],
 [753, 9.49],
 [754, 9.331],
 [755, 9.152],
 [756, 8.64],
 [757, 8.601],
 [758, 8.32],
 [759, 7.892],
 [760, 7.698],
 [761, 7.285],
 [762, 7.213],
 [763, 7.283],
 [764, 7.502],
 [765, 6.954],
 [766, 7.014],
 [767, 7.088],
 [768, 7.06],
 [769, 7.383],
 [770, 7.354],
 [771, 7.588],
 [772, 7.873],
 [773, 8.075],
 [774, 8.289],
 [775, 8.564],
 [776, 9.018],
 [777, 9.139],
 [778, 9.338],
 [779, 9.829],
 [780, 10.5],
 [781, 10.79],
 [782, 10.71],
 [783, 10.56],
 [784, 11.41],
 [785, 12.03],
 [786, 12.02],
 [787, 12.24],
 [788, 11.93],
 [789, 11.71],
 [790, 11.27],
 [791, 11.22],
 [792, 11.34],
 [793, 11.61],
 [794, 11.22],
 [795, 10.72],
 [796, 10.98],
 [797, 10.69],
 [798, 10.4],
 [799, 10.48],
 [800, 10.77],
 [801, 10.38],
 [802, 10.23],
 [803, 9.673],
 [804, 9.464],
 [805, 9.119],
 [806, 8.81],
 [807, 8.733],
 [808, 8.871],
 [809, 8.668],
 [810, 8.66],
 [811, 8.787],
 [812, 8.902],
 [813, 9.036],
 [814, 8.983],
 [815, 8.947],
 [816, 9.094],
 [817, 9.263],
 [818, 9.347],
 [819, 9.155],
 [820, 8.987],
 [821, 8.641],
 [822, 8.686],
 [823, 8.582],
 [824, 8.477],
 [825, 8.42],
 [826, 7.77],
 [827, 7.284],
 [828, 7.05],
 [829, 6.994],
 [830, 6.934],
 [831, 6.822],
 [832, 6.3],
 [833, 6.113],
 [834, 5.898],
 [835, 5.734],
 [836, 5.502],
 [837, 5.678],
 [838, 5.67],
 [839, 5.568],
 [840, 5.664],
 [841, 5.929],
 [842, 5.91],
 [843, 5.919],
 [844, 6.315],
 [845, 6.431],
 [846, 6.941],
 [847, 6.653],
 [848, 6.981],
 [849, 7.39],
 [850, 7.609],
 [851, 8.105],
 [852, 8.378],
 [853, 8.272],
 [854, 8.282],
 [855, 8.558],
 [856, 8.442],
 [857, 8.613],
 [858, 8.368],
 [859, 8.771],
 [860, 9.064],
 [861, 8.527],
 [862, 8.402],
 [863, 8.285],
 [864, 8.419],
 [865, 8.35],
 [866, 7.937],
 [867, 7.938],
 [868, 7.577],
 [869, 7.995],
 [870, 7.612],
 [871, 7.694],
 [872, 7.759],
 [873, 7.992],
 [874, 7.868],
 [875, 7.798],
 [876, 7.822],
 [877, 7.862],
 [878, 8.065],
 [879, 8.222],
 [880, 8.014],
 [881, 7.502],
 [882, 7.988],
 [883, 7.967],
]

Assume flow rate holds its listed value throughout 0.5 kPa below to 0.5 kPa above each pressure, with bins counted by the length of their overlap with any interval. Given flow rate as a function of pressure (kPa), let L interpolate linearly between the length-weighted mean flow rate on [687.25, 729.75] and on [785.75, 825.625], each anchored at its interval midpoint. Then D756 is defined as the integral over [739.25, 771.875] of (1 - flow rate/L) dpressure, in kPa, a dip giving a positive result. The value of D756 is 5.0 kPa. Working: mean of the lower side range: 11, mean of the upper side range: 9.84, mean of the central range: 8.83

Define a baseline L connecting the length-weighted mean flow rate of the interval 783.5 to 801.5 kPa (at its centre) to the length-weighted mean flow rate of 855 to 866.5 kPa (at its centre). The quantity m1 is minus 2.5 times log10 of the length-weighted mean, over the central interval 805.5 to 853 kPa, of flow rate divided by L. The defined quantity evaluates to 0.28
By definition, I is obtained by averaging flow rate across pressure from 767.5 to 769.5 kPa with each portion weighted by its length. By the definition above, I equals 7.22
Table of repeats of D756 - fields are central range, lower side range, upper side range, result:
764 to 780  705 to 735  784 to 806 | 4.0 kPa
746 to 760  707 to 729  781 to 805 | 1.9 kPa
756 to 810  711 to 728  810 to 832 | -2.0 kPa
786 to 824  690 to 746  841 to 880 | -3.9 kPa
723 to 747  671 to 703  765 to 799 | 0.2 kPa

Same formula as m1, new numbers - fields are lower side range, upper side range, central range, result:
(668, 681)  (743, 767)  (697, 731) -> -0.092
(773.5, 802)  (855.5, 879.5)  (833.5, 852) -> 0.361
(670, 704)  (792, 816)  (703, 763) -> 0.044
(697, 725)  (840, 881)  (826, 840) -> 0.304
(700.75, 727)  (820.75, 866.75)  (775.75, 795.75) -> -0.225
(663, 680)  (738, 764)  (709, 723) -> -0.049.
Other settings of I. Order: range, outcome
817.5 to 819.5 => 9.25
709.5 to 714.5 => 11.1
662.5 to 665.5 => 11.9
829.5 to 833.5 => 6.54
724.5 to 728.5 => 10.2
